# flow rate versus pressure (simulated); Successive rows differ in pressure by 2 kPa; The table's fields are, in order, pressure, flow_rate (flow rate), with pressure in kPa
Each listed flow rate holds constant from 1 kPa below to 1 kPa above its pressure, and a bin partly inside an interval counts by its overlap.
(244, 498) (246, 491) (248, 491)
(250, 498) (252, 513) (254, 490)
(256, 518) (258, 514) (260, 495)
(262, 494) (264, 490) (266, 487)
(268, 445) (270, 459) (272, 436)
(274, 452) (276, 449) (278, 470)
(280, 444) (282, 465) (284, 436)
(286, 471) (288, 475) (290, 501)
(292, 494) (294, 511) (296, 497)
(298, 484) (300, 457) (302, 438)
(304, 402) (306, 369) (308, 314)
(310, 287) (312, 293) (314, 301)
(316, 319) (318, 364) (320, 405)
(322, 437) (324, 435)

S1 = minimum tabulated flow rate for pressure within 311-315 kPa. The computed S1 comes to 293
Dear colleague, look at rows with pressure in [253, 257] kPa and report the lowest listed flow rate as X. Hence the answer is 490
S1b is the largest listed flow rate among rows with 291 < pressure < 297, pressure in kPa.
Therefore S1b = 511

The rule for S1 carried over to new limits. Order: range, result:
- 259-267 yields 487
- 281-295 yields 436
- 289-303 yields 438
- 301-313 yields 287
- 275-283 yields 444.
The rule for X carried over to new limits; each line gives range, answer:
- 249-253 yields 498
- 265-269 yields 445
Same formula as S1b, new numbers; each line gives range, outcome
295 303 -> 497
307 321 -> 405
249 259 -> 518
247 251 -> 498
